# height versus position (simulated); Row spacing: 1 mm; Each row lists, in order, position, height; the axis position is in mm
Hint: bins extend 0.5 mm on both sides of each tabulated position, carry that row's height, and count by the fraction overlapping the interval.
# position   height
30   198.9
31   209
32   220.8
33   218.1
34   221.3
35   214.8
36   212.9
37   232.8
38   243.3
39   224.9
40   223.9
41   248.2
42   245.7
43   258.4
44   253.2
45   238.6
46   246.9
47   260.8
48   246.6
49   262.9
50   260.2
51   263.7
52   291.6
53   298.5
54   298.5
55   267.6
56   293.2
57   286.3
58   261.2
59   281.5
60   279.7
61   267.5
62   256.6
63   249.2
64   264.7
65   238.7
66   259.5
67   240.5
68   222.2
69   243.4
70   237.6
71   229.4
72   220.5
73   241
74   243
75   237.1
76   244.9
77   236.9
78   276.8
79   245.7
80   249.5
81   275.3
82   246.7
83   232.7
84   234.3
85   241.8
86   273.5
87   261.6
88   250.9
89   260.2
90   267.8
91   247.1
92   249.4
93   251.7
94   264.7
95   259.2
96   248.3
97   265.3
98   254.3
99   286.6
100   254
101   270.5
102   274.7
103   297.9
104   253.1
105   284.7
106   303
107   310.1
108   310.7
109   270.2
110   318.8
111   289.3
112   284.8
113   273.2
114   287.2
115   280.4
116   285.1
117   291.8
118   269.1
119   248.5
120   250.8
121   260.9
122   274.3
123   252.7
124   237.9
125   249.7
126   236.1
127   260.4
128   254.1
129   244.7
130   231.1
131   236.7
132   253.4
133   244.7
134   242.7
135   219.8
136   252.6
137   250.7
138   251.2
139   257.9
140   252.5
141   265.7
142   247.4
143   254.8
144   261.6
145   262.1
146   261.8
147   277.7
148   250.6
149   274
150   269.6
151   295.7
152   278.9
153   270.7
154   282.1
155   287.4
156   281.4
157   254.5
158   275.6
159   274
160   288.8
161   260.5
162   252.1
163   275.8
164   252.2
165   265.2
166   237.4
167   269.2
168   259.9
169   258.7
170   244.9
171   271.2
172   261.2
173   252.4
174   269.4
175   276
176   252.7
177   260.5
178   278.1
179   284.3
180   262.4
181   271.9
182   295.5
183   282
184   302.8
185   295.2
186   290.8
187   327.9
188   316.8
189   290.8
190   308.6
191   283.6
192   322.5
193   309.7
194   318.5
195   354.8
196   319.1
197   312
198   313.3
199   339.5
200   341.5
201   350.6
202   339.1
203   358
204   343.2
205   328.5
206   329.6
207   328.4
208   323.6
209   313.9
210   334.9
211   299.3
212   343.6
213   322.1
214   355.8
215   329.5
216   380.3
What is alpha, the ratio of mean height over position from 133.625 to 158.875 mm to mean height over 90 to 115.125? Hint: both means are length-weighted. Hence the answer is 1.0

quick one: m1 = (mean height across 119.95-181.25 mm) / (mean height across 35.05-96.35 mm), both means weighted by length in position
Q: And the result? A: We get 1.03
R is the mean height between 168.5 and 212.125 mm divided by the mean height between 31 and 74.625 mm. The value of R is 1.2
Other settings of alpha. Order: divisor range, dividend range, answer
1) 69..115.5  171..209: 1.16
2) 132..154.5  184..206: 1.24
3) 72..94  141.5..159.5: 1.08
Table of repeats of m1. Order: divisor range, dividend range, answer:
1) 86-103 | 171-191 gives 1.08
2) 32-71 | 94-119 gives 1.11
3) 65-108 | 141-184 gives 1.05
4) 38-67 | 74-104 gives 0.98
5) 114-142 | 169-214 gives 1.20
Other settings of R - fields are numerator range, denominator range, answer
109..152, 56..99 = 1.03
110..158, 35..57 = 1.03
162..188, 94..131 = 1.01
